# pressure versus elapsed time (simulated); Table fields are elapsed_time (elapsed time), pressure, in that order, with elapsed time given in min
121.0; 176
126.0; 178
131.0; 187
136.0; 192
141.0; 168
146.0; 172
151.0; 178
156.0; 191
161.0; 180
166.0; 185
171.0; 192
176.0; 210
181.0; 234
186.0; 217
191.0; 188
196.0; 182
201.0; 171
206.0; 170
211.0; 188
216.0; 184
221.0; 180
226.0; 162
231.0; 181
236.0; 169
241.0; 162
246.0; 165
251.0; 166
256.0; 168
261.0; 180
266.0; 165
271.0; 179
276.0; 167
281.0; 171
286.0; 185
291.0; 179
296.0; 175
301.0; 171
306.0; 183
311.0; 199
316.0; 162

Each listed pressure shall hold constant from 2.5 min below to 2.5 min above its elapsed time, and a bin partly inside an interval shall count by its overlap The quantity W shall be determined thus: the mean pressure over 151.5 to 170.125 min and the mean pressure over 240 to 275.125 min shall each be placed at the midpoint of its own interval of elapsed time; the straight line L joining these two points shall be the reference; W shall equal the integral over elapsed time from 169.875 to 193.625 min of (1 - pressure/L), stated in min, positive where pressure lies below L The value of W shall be -3.6 min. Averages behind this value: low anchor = 185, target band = 209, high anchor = 169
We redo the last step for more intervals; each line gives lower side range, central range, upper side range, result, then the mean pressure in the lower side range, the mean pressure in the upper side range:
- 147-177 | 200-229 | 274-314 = 1.23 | 187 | 179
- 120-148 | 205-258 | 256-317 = 1.49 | 179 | 176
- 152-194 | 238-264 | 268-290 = 1.92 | 199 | 176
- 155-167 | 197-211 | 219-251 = 0.07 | 185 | 169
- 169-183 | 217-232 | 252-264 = 1.12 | 212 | 173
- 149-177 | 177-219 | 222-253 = -3.09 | 188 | 168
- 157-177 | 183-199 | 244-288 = -0.88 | 190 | 172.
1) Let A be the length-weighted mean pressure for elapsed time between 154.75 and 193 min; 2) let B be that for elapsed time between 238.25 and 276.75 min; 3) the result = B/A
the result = 0.85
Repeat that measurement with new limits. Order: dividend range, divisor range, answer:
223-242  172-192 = 0.80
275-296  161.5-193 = 0.87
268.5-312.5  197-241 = 1.02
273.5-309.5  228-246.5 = 1.04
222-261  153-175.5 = 0.89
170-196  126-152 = 1.15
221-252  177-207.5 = 0.86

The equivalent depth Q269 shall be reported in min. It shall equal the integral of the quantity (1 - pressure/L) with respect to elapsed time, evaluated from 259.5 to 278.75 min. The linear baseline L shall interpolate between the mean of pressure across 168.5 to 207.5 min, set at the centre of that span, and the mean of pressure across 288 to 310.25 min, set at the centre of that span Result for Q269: 1.2 min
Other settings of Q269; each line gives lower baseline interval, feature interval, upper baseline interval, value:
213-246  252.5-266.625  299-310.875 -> 0.4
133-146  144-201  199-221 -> -4.5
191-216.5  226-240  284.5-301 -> 0.6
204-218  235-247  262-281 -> 0.8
